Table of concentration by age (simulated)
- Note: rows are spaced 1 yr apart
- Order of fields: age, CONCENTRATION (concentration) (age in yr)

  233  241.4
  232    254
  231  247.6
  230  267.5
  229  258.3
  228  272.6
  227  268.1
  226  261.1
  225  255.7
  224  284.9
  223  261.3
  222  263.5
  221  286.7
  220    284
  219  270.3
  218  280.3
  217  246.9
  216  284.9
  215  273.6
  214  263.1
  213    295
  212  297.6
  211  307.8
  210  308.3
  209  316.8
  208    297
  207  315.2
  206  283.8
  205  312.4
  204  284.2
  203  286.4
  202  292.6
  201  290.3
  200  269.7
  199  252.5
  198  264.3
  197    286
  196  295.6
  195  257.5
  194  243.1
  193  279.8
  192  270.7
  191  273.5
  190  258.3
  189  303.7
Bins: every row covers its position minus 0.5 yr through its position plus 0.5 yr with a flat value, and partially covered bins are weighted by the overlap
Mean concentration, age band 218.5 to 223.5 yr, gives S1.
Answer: 273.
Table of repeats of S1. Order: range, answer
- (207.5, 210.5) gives 307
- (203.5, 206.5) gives 293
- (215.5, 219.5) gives 271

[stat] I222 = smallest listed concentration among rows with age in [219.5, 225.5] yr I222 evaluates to 255.7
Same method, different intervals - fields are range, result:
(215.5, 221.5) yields 246.9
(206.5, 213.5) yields 295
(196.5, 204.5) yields 252.5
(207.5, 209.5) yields 297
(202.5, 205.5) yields 284.2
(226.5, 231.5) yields 247.6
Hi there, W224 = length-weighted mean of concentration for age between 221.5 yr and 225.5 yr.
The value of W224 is 266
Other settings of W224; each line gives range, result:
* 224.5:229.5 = 263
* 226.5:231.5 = 263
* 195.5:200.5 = 274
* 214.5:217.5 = 268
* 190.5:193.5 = 275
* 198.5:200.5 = 261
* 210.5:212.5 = 303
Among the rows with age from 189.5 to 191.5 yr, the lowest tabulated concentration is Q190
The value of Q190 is 258.3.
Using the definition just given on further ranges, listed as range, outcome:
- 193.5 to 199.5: 243.1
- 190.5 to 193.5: 270.7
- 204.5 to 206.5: 283.8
